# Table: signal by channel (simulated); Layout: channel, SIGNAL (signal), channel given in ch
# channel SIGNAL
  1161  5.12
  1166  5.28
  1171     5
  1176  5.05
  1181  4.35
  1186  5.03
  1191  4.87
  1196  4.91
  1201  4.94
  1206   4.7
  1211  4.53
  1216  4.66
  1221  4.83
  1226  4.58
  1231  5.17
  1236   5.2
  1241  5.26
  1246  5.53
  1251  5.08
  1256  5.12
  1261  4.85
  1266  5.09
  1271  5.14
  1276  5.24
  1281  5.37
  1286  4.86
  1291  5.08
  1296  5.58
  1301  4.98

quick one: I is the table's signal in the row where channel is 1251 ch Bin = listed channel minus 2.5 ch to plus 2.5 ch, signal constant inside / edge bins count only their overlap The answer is 5.08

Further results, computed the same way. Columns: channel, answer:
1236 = 5.2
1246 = 5.53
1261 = 4.85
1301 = 4.98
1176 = 5.05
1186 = 5.03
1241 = 5.26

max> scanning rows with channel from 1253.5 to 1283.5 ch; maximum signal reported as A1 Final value 5.37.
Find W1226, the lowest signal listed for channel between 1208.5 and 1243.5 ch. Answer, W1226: 4.53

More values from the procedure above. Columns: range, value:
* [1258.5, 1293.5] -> 4.85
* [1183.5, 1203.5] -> 4.87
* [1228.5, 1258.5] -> 5.08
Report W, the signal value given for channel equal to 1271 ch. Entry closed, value 5.14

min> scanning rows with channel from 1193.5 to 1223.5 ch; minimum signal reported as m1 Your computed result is 4.53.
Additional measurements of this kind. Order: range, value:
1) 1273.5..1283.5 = 5.24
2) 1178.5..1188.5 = 4.35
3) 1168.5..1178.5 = 5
